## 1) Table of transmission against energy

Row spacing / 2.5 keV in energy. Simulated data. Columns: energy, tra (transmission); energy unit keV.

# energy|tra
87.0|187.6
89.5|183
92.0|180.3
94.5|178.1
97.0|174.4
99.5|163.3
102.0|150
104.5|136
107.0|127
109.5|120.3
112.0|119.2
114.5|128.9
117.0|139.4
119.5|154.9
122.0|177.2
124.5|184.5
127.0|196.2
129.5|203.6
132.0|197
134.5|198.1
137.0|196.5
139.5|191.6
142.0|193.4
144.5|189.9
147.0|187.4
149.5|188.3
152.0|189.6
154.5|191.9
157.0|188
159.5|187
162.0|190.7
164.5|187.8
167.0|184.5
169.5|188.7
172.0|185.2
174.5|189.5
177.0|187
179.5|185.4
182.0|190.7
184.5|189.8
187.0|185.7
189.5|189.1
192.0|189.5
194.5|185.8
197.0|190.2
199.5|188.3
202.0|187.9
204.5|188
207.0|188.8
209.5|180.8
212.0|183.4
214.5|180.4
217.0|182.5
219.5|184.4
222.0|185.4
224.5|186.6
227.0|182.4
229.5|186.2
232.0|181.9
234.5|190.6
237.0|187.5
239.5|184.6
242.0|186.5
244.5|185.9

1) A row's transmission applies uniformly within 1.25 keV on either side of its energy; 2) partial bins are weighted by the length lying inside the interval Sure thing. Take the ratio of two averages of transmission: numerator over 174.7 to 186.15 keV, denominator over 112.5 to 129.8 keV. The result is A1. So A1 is 1.1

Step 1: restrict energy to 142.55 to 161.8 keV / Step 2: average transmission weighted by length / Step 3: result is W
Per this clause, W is 189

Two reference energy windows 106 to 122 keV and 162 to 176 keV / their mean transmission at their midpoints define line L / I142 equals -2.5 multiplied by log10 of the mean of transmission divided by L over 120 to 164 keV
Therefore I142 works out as -0.18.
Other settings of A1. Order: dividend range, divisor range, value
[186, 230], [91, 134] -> 1.15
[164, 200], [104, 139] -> 1.15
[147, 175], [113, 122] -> 1.29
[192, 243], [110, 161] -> 1.04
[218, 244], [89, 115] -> 1.23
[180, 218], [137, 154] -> 0.98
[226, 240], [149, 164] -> 0.98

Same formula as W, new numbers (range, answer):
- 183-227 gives 186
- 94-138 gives 163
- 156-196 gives 188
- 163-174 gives 187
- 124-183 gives 191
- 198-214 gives 186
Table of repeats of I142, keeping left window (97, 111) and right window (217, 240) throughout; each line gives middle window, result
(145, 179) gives -0.16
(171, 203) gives -0.10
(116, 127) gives -0.14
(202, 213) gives -0.05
